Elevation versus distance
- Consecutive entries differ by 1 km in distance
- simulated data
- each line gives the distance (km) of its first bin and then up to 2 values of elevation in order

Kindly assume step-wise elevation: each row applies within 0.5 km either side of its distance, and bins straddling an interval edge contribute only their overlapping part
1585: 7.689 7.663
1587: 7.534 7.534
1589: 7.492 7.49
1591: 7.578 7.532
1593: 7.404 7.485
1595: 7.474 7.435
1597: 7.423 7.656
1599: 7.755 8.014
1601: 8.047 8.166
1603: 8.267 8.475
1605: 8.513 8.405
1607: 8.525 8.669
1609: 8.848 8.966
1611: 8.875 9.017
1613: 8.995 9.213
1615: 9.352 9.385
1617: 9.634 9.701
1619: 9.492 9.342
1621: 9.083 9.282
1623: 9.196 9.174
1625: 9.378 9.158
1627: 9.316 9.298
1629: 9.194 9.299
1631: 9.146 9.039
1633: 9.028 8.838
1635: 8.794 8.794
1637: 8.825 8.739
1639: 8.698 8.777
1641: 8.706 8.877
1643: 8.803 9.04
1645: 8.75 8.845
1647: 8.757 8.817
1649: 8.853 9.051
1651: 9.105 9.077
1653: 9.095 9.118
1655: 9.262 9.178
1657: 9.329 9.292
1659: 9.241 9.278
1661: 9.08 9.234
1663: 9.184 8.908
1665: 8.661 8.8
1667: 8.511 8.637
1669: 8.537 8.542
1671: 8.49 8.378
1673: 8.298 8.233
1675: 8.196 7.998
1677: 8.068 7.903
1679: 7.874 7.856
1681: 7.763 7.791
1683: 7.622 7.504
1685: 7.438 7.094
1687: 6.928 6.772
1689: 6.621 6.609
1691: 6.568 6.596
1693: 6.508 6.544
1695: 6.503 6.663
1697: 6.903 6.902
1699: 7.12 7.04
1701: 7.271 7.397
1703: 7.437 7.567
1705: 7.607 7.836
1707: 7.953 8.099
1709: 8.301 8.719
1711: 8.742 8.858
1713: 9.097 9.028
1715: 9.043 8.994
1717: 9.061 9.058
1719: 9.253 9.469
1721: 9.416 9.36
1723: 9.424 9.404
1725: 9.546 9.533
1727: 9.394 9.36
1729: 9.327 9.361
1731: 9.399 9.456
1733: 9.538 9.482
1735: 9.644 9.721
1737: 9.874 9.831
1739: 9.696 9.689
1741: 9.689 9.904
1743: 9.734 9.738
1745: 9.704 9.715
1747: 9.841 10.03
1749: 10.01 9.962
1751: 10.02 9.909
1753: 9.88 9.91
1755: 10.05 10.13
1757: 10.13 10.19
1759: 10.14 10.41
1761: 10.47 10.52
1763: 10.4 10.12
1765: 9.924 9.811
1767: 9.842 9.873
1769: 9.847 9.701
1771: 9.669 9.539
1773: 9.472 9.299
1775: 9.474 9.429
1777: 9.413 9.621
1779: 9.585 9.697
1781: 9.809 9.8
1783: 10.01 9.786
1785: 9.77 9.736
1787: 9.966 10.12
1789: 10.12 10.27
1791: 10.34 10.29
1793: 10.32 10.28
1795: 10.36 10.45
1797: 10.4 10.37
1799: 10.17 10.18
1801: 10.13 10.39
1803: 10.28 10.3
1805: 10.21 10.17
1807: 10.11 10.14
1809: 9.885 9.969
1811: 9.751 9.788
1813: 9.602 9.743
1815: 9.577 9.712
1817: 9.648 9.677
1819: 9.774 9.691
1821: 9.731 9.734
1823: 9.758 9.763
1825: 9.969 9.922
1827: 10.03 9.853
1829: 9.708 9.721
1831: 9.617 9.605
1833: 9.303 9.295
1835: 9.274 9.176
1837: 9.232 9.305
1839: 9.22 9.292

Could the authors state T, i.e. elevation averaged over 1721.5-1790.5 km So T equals 9.79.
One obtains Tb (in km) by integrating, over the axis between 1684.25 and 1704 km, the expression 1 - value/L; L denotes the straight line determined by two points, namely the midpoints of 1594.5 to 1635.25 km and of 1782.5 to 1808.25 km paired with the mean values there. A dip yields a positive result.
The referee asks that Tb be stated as 5.23 km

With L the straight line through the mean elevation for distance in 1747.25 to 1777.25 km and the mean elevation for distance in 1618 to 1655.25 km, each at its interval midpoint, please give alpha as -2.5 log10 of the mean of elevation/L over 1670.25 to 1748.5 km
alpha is 0.136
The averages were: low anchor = 9.04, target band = 8.44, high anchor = 9.92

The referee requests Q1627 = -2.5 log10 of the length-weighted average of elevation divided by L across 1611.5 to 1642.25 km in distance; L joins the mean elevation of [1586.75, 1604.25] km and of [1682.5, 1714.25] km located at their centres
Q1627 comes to -0.20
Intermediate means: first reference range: 7.7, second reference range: 7.42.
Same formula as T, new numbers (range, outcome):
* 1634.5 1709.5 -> 8.15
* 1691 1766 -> 9.05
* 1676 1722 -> 7.78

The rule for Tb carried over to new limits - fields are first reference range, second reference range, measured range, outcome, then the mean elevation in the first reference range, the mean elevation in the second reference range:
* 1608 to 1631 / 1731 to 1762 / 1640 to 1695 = 6.8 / 9.22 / 9.89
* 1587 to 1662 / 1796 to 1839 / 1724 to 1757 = -1.2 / 8.74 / 9.83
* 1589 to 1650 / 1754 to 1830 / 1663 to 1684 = 1.9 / 8.69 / 9.95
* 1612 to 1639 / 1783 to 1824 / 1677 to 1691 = 3.1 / 9.17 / 10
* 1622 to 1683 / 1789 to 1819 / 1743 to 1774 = -0.8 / 8.8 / 10.1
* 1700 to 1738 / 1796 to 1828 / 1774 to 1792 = -0.3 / 8.91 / 9.96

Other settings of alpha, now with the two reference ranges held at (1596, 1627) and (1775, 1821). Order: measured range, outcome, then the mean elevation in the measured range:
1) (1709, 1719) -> 0.06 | 8.94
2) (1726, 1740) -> 0.00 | 9.55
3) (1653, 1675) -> 0.03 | 8.86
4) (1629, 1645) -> 0.01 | 8.9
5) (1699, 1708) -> 0.24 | 7.52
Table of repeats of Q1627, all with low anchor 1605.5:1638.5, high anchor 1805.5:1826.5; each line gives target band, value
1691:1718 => 0.208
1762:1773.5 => -0.026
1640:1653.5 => 0.034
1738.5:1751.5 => -0.031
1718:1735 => 0.007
